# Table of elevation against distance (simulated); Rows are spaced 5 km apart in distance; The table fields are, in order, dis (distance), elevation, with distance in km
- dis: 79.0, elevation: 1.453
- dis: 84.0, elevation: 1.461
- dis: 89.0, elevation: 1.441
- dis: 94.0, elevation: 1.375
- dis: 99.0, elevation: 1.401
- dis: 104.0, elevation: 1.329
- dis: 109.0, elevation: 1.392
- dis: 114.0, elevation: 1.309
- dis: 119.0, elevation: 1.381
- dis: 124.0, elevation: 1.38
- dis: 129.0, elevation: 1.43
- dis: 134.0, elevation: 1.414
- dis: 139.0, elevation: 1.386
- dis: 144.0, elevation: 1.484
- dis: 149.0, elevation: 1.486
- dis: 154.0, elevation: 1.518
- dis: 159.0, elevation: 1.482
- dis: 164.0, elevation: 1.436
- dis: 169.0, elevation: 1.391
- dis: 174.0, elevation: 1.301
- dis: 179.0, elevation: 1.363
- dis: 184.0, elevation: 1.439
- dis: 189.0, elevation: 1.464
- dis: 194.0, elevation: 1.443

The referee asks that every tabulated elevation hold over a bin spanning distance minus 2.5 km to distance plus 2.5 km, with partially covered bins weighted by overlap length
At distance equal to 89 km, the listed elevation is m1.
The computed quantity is 1.441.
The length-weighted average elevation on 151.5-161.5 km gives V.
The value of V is 1.5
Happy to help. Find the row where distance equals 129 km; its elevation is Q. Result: 1.43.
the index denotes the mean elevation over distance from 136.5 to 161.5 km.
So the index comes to 1.47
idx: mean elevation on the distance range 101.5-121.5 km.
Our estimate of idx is 1.35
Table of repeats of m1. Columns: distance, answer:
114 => 1.309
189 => 1.464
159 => 1.482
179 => 1.363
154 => 1.518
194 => 1.443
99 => 1.401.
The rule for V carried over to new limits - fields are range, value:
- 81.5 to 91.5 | 1.45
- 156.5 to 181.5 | 1.39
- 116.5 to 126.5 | 1.38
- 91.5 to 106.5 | 1.37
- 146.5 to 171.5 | 1.46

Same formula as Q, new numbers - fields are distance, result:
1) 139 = 1.386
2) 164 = 1.436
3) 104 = 1.329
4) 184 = 1.439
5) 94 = 1.375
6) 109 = 1.392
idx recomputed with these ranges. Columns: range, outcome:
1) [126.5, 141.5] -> 1.41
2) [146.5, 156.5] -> 1.5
